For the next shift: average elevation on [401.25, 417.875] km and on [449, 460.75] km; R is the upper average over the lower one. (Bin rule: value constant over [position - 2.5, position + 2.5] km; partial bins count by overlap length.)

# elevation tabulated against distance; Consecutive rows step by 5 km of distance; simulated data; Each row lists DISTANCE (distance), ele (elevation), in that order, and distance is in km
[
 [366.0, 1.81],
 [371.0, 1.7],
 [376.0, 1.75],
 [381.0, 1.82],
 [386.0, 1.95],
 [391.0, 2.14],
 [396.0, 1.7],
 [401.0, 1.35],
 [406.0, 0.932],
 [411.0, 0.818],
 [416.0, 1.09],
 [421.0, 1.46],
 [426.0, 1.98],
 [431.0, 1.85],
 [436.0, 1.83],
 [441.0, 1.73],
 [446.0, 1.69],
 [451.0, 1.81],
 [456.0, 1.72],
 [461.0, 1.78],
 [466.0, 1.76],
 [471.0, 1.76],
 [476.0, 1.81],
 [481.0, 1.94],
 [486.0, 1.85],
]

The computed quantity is 1.77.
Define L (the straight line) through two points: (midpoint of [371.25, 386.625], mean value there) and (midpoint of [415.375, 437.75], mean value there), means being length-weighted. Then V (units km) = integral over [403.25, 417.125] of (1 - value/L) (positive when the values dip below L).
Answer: 6.31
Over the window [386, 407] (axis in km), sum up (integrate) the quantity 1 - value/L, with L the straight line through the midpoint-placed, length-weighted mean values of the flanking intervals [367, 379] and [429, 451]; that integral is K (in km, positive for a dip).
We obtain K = 1.5 km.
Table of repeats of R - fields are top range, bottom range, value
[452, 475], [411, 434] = 1.16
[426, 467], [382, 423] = 1.24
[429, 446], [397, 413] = 1.62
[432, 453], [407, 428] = 1.37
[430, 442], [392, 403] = 1.12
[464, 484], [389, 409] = 1.22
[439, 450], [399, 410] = 1.58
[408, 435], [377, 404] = 0.82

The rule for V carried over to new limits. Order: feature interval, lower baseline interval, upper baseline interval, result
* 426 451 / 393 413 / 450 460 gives -3.35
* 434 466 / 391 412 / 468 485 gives -1.95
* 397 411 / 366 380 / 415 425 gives 3.55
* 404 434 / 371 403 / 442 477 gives 6.81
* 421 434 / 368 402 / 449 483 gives -0.22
